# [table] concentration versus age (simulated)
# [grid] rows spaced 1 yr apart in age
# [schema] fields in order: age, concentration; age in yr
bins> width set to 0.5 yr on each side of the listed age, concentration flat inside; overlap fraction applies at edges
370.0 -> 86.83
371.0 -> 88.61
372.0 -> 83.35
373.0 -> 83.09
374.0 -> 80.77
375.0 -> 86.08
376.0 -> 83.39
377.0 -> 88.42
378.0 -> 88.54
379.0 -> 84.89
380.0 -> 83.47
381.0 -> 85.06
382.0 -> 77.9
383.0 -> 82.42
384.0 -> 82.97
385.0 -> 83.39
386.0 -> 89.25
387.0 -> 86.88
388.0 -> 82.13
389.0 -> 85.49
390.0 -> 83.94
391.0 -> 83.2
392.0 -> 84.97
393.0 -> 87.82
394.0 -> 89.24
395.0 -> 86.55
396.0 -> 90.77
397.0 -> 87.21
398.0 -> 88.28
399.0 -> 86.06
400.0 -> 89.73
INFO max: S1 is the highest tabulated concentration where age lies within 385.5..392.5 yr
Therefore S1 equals 89.25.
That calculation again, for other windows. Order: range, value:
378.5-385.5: 85.06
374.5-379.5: 88.54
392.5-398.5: 90.77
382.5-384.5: 82.97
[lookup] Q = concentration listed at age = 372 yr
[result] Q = 83.35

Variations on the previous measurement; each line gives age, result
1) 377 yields 88.42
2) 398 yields 88.28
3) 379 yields 84.89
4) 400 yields 89.73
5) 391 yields 83.2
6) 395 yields 86.55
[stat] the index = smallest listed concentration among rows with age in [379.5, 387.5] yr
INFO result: 77.9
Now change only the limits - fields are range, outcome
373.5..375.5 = 80.77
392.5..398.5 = 86.55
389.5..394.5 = 83.2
